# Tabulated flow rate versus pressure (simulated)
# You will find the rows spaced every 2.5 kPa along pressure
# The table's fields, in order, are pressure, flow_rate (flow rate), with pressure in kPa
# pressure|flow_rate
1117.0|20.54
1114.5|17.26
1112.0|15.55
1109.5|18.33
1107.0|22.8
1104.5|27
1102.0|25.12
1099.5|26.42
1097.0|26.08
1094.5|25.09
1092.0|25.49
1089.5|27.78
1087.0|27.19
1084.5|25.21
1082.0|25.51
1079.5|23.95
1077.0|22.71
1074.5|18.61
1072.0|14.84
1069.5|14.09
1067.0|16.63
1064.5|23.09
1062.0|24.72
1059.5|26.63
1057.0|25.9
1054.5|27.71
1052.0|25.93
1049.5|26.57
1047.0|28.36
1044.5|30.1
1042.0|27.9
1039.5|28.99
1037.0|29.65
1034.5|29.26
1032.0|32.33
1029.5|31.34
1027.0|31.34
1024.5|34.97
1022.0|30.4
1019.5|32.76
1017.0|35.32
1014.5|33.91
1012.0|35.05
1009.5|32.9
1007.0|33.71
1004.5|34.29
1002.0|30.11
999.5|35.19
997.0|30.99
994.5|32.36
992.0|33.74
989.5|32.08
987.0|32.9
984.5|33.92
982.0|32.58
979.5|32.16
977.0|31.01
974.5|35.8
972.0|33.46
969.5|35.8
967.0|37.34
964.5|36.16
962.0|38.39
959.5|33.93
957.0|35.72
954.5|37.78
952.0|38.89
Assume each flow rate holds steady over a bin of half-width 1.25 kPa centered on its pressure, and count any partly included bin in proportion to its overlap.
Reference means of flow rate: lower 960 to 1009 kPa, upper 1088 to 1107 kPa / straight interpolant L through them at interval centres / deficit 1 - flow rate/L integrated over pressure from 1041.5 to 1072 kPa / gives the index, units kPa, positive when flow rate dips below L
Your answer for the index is 4.8 kPa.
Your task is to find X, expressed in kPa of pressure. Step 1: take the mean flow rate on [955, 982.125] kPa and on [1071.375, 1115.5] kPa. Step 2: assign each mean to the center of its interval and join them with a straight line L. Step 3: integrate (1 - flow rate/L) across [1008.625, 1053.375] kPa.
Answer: -2.8 kPa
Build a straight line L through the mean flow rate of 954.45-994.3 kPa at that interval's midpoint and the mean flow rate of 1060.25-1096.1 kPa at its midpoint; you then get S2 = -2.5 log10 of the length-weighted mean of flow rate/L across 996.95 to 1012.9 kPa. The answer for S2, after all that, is -0.08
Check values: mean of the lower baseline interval 34.4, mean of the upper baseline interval 22.6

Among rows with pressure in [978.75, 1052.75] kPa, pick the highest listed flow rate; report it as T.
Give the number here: 35.32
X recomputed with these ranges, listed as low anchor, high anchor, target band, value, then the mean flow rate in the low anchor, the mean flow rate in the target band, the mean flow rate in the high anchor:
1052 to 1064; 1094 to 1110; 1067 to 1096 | 3.1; 26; 22.5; 24.7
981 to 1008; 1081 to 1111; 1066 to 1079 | 4.4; 32.9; 17.8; 25.1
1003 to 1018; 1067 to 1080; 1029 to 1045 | -1.4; 34.1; 29.9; 18.3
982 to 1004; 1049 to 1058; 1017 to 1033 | -1.6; 32.7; 32.4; 26.5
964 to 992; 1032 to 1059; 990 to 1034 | -2.7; 33.9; 32.9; 28.2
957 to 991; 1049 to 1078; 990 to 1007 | -1.0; 34.3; 32.8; 22.2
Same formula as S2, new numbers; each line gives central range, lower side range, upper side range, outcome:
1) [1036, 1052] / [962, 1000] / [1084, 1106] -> 0.05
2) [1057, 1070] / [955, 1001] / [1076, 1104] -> 0.25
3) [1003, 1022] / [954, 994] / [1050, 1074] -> -0.16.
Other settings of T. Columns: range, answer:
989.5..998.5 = 33.74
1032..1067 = 32.33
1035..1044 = 29.65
